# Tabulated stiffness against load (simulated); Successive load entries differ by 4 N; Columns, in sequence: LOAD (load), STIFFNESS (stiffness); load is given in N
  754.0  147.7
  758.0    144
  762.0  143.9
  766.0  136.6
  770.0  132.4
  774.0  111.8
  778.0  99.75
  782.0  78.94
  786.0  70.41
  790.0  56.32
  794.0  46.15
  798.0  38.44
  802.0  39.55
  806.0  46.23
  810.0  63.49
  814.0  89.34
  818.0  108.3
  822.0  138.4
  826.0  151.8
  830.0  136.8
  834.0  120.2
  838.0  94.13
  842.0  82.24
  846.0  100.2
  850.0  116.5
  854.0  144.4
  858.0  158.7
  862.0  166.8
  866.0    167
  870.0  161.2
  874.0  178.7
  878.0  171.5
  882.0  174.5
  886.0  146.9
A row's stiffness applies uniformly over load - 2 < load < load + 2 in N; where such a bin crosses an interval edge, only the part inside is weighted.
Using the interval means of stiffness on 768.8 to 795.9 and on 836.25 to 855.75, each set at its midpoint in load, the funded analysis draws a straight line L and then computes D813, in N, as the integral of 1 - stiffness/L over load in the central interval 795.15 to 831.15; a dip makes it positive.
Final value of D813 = 3.23 N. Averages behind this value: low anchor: 83.9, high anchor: 107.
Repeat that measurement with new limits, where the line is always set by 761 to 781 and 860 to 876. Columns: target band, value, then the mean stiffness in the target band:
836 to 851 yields 5.7 N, 97.1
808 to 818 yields 4.2 N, 82.8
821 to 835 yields 1.0 N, 138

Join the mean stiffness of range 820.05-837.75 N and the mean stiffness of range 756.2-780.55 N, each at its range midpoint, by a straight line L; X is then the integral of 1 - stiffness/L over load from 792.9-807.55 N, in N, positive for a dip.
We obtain 9.9 N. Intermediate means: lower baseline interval 127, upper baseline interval 133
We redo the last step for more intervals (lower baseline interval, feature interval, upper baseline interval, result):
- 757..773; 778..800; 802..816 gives 8.21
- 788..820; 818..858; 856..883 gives -3.21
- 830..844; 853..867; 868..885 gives -1.68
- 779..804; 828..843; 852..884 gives 0.99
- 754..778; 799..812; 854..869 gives 8.60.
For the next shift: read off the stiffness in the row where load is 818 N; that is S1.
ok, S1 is 108.3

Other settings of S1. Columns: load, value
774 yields 111.8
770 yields 132.4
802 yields 39.55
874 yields 178.7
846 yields 100.2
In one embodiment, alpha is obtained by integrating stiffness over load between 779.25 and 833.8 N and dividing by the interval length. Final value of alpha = 83.4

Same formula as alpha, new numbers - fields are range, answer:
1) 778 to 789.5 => 76.6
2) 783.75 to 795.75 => 58.3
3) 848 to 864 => 147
